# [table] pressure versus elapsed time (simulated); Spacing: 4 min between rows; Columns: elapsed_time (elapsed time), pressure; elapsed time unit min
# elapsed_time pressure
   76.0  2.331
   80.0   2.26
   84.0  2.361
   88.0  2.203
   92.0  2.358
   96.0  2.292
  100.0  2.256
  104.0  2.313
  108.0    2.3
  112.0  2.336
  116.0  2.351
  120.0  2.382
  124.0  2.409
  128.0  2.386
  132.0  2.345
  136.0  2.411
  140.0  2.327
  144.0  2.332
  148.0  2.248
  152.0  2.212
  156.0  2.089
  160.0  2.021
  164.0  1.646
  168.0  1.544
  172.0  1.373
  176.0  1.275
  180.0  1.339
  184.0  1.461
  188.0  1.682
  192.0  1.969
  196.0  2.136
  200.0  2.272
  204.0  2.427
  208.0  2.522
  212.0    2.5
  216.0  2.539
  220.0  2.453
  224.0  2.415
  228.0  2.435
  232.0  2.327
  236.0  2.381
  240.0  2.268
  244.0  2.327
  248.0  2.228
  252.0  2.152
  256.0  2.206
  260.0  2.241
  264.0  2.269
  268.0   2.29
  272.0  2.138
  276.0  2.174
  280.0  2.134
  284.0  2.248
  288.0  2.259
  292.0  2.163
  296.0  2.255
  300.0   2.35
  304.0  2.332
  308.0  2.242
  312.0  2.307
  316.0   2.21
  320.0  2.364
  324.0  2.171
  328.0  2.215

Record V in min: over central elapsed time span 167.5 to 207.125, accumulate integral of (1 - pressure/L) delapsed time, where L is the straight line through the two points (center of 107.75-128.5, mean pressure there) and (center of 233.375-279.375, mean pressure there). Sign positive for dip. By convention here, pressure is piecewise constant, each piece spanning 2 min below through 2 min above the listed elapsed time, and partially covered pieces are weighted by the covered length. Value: 9.0 min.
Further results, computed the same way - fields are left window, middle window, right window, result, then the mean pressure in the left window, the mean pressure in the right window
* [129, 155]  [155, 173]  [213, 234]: 4.7 min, 2.31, 2.44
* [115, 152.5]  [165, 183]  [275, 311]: 7.1 min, 2.35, 2.24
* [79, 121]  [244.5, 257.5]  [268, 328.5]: 0.3 min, 2.31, 2.24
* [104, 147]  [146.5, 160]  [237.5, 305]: 1.0 min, 2.35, 2.24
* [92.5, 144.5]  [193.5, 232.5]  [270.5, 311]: -2.0 min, 2.34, 2.23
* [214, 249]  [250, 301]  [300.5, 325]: 2.3 min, 2.38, 2.28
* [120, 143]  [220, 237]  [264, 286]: -1.0 min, 2.37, 2.2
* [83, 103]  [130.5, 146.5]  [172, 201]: -2.8 min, 2.29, 1.69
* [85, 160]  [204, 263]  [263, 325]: -2.4 min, 2.3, 2.24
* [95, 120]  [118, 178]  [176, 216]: 3.3 min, 2.31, 2.02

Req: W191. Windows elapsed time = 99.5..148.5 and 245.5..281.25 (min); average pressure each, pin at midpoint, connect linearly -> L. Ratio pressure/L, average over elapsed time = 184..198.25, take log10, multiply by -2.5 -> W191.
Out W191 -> 0.21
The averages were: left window 2.34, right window 2.21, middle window 1.87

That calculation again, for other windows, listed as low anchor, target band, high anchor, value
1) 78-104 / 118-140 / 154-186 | -0.22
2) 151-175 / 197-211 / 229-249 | -0.16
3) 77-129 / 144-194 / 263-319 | 0.29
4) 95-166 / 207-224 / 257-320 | -0.11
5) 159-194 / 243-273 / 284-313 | -0.10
